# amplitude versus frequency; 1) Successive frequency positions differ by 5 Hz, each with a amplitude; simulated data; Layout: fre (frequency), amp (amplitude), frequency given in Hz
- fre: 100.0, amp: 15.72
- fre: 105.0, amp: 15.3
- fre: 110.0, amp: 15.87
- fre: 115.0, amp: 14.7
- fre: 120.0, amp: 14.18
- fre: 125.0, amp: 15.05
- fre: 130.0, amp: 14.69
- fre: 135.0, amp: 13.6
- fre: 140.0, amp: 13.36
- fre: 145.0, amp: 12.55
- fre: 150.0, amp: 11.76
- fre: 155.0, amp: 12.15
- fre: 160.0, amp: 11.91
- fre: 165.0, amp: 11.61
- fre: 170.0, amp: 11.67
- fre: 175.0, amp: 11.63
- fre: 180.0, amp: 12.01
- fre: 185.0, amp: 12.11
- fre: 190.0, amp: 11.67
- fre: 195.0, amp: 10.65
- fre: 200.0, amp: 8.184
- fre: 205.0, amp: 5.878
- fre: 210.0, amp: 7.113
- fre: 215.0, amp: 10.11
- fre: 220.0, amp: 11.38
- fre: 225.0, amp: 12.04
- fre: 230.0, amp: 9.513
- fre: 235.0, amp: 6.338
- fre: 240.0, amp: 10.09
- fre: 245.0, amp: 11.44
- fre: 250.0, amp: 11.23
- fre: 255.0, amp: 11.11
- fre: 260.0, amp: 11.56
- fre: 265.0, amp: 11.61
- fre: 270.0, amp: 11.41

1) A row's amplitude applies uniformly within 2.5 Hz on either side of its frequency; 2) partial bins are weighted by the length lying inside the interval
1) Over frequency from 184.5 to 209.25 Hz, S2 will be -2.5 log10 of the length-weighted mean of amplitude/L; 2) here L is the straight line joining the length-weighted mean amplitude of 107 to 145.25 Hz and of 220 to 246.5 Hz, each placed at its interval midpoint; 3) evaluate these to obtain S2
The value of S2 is 0.23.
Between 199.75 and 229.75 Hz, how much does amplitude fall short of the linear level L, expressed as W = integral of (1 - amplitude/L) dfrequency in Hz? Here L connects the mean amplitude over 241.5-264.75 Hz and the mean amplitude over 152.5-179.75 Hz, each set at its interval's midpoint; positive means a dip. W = 6.0 Hz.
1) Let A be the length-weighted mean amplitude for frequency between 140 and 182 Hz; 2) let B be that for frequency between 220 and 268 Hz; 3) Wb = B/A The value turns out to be 0.9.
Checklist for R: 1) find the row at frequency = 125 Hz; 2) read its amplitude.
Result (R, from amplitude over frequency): 15.05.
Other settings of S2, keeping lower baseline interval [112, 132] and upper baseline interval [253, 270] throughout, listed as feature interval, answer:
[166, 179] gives 0.16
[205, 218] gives 0.47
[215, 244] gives 0.22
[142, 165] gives 0.16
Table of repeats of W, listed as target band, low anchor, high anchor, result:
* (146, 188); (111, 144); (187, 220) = -1.2 Hz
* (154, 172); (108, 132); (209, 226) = 1.4 Hz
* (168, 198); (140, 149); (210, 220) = -1.5 Hz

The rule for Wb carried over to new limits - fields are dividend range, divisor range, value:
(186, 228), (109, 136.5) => 0.66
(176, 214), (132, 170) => 0.79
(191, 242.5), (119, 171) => 0.71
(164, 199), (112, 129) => 0.78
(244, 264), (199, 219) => 1.41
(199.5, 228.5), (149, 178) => 0.78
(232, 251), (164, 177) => 0.83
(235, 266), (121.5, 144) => 0.77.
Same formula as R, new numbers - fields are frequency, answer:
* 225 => 12.04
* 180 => 12.01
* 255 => 11.11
